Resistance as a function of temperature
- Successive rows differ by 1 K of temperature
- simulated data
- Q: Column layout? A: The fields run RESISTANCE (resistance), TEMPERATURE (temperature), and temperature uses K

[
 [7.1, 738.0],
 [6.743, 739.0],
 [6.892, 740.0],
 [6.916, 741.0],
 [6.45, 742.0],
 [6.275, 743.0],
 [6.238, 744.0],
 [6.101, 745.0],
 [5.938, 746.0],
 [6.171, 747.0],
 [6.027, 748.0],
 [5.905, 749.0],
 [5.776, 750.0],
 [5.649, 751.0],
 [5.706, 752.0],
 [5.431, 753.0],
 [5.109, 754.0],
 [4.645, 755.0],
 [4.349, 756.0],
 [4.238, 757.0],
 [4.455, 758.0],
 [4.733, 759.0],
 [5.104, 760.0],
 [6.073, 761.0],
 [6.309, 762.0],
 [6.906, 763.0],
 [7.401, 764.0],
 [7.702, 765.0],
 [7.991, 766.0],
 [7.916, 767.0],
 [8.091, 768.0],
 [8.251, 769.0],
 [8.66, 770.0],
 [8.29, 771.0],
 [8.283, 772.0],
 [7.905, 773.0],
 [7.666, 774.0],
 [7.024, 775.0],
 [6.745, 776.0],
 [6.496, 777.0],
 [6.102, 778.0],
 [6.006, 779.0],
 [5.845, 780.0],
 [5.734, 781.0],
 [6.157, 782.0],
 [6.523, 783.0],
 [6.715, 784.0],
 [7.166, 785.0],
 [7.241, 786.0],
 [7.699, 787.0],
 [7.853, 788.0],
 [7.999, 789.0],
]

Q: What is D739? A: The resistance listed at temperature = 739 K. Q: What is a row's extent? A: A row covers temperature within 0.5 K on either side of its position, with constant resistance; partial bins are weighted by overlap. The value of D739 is 6.743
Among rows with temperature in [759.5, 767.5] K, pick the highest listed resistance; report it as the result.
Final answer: 7.991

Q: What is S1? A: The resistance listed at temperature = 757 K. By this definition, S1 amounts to 4.238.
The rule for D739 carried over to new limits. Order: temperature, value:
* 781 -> 5.734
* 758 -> 4.455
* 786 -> 7.241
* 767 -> 7.916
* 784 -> 6.715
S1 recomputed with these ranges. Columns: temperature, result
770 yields 8.66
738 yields 7.1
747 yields 6.171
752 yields 5.706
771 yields 8.29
